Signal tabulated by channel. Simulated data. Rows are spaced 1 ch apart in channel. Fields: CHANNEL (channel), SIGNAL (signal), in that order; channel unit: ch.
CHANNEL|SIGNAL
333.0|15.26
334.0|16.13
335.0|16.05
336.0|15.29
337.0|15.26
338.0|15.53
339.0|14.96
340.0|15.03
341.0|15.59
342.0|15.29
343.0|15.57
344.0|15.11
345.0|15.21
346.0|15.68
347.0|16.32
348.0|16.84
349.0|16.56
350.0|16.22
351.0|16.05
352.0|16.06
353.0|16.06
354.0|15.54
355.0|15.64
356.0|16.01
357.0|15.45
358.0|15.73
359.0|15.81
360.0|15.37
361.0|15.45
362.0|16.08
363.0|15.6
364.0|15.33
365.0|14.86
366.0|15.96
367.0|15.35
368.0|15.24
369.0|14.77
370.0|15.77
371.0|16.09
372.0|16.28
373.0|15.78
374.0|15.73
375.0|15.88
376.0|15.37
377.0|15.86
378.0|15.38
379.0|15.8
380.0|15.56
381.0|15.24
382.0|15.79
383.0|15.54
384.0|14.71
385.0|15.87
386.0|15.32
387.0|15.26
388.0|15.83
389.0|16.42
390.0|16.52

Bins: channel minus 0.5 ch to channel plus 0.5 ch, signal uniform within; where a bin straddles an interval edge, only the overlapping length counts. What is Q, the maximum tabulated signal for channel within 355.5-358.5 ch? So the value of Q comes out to 16.01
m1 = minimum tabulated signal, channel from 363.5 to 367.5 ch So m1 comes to 14.86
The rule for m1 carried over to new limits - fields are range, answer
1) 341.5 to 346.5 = 15.11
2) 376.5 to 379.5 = 15.38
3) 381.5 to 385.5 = 14.71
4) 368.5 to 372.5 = 14.77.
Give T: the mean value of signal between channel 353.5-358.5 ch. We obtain 15.7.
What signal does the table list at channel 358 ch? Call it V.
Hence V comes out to 15.73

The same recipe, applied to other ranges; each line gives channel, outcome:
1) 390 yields 16.52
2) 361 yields 15.45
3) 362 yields 16.08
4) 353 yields 16.06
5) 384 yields 14.71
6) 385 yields 15.87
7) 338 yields 15.53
